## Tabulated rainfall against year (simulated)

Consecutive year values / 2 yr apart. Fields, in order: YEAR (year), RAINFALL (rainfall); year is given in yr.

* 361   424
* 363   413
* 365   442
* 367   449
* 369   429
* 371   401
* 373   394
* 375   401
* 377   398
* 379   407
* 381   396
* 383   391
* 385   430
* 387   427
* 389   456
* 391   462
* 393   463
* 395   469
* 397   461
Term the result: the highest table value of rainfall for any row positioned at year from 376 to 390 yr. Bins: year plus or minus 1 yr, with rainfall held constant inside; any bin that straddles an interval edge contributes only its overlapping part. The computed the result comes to 456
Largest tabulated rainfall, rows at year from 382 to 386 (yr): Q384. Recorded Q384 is 430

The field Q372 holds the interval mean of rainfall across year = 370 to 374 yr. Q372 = 398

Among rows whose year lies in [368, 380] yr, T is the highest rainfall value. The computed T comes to 429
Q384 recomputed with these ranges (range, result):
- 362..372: 449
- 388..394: 463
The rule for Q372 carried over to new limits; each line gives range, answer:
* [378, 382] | 402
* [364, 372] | 430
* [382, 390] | 426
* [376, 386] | 404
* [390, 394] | 462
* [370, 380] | 400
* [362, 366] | 428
